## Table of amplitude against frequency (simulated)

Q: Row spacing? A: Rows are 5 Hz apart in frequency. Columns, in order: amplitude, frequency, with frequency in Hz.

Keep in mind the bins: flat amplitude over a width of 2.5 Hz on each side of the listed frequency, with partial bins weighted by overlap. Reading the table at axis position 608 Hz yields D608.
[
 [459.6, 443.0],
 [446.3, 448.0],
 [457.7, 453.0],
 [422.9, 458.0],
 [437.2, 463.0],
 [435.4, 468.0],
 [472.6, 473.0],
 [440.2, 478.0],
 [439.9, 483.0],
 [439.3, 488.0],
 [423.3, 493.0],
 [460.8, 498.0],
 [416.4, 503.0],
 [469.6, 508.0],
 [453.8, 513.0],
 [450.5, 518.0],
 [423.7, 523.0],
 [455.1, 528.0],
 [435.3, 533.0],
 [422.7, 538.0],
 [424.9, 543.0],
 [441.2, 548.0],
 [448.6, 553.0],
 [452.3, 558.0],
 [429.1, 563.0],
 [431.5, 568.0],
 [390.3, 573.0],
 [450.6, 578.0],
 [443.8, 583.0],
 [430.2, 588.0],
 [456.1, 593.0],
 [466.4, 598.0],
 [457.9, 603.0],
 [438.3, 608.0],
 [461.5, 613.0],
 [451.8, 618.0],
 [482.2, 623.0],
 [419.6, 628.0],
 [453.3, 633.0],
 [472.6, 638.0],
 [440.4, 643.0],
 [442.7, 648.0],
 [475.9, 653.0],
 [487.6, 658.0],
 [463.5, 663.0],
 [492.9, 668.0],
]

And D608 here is 438.3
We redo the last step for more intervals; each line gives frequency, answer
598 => 466.4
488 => 439.3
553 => 448.6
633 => 453.3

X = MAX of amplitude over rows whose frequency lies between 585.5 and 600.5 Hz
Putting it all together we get 466.4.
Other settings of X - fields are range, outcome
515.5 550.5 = 455.1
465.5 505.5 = 472.6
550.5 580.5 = 452.3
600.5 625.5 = 482.2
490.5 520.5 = 469.6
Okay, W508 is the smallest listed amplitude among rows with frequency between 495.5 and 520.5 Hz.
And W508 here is 416.4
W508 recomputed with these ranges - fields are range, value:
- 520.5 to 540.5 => 422.7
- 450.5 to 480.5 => 422.9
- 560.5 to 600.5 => 390.3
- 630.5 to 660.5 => 440.4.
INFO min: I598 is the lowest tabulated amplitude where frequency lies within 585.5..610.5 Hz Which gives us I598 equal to 430.2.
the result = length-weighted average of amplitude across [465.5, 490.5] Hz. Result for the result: 445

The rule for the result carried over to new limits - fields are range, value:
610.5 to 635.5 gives 454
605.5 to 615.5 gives 450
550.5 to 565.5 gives 443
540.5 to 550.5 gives 433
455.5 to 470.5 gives 432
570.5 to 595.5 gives 434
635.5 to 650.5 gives 452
